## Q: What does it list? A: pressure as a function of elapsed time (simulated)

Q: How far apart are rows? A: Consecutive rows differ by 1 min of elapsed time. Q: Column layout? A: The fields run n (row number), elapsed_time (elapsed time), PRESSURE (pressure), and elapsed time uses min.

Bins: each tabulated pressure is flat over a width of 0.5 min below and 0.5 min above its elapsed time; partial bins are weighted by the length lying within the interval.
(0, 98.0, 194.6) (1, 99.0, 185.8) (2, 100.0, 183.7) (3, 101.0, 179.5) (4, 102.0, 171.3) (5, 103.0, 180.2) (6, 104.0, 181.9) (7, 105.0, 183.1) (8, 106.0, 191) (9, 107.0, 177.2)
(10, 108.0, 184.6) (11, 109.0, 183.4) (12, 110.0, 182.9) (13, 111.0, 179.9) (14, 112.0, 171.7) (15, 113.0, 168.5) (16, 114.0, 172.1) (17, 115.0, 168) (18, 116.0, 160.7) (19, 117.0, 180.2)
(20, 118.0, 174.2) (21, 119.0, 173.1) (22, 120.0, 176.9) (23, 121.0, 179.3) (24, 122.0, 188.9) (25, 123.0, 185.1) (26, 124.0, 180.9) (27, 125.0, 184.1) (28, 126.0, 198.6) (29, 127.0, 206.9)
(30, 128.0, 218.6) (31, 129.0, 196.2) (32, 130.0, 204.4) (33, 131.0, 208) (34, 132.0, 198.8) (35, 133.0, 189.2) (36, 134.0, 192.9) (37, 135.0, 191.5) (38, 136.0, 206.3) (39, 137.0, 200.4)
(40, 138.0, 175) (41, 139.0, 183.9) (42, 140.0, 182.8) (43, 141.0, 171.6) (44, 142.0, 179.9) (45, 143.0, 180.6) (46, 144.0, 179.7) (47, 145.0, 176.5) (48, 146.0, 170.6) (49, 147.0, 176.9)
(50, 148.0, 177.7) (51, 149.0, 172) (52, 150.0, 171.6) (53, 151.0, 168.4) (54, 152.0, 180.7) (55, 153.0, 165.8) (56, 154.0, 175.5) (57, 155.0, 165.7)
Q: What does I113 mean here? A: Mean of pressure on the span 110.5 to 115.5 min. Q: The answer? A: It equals 172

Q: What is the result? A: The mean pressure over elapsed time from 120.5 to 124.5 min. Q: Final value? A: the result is 184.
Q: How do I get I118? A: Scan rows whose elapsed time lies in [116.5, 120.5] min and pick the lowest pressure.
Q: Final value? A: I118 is 173.1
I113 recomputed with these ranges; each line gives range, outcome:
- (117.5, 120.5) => 175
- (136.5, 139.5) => 186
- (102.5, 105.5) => 182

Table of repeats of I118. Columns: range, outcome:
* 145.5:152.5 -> 168.4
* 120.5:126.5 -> 179.3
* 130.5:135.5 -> 189.2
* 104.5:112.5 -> 171.7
